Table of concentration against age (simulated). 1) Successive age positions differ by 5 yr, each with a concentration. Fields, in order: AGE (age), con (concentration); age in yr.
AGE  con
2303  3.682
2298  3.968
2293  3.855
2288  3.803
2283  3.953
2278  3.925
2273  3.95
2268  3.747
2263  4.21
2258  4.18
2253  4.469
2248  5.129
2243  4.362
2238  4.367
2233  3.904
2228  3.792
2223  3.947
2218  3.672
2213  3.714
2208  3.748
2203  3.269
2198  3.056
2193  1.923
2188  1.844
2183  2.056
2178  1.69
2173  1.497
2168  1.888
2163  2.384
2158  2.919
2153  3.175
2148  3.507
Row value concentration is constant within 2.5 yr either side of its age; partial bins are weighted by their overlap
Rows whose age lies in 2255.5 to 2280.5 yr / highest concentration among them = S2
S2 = 4.21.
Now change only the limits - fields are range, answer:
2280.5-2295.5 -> 3.953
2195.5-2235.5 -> 3.947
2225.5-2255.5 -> 5.129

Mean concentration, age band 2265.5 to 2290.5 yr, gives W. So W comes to 3.88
